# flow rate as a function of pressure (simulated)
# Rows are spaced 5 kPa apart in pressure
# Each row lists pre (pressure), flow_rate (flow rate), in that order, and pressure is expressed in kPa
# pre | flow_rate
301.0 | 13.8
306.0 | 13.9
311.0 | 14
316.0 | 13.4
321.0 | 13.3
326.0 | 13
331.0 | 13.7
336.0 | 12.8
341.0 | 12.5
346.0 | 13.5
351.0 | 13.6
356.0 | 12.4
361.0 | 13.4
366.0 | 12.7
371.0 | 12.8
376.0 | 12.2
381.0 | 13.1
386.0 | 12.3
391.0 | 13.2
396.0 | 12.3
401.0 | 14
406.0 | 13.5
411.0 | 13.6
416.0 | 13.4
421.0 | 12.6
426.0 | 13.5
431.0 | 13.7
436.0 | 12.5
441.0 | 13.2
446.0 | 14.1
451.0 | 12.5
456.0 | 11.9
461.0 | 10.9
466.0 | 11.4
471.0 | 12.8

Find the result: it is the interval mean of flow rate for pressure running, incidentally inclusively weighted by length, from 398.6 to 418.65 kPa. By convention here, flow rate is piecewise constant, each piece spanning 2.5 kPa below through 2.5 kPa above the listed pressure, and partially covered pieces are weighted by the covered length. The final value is 13.6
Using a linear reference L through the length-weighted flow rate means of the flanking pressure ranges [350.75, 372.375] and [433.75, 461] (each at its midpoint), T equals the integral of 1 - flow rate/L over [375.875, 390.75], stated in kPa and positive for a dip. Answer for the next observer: 0.2 kPa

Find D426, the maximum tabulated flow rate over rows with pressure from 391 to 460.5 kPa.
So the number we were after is 14.1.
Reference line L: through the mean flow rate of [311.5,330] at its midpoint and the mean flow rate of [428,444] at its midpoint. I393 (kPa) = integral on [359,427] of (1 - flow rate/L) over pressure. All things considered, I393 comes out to 1.08 kPa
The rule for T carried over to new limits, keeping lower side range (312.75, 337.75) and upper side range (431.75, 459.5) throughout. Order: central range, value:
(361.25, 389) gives 0.8 kPa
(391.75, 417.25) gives -0.7 kPa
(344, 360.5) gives 0.0 kPa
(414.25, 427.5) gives -0.2 kPa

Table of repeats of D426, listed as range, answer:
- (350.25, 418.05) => 14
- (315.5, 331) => 13.7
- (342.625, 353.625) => 13.6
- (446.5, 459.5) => 12.5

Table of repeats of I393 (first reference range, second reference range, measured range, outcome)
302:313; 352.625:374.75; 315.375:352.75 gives 0.5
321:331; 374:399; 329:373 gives -0.1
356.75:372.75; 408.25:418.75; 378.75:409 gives 0.4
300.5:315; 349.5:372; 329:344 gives 0.4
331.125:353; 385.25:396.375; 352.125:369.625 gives 0.1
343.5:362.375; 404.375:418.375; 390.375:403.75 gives 0.3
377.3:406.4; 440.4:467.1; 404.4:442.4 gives -1.8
